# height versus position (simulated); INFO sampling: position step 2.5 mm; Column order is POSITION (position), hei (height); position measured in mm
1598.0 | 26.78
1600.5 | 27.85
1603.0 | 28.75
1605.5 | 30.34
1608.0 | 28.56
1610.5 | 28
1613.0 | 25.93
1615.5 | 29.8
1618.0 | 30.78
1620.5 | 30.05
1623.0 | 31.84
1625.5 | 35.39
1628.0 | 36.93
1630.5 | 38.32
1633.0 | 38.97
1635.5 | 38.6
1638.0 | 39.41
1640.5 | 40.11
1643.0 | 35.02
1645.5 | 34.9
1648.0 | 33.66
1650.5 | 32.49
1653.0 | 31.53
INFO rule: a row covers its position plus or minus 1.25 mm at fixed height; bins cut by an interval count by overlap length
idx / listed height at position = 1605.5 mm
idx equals 30.34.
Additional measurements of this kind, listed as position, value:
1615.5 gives 29.8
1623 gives 31.84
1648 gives 33.66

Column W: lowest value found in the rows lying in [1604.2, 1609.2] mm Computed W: 28.56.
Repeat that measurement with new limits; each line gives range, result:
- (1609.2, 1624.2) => 25.93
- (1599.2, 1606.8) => 27.85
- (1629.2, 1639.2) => 38.32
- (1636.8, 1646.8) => 34.9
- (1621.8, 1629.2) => 31.84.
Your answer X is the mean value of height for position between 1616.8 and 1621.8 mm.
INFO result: 30.4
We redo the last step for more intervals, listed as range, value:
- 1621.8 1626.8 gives 33.7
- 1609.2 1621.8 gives 28.9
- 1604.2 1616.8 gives 28.5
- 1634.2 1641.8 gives 39.3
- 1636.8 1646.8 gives 37.3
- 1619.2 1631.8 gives 34.5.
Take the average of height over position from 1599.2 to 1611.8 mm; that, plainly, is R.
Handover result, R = 28.7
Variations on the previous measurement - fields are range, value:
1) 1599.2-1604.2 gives 28.3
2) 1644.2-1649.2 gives 34.3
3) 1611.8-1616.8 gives 27.9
